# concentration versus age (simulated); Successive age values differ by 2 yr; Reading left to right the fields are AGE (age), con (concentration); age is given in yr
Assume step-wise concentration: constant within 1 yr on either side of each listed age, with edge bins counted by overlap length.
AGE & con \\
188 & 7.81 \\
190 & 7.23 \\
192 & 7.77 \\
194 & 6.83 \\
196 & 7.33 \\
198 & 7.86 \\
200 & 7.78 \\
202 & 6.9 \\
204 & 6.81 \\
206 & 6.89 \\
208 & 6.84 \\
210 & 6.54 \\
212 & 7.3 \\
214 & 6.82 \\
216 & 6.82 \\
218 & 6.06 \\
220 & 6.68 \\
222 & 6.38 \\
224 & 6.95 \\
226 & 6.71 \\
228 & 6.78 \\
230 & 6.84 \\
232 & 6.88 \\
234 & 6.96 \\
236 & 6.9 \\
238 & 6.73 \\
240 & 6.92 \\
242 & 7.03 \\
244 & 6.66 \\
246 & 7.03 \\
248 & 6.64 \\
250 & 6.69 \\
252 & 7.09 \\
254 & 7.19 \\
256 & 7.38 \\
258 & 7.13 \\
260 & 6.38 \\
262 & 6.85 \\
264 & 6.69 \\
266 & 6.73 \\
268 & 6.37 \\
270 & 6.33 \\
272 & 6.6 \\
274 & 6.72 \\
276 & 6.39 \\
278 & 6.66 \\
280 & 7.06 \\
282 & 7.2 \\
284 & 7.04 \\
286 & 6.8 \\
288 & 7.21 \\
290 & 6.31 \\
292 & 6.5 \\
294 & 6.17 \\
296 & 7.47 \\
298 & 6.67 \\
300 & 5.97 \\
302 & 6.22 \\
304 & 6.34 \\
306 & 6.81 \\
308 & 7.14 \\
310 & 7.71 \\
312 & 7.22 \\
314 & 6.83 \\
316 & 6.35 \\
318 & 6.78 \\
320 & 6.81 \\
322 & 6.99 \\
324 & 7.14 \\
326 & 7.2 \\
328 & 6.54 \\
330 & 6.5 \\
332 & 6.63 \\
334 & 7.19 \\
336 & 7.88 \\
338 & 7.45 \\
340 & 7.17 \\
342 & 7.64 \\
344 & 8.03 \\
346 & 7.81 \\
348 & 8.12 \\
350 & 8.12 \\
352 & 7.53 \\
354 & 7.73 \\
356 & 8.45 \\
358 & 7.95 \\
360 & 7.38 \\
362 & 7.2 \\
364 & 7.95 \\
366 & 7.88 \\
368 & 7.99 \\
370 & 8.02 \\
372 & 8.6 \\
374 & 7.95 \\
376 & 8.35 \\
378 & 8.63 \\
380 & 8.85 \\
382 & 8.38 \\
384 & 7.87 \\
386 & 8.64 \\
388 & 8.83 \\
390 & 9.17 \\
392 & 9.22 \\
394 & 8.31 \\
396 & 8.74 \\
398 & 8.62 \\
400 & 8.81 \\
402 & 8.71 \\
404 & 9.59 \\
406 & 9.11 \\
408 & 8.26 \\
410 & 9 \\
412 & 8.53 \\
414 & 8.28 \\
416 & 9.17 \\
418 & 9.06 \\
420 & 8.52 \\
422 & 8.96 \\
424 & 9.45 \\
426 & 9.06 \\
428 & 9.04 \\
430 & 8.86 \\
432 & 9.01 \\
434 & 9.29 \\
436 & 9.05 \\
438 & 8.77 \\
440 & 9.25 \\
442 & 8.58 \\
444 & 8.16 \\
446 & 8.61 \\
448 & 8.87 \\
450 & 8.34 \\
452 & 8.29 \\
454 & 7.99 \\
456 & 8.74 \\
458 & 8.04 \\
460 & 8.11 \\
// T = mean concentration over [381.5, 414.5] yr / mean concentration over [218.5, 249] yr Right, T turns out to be 1.28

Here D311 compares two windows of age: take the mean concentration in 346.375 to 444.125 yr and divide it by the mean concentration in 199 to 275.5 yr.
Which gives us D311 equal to 1.25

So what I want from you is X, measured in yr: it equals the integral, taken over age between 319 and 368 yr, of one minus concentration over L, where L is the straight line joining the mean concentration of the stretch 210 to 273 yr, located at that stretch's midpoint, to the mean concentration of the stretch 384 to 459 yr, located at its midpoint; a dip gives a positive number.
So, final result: 2.7 yr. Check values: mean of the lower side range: 6.79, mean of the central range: 7.48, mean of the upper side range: 8.77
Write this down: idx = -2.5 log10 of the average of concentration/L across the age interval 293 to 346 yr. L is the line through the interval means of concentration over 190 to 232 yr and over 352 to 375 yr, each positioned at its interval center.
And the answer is 0.10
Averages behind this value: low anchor 6.95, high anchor 7.9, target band 6.97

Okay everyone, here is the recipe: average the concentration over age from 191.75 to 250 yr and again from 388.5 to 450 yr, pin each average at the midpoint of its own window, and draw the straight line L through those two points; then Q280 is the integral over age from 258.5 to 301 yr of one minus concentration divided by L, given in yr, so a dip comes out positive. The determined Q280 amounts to 4.6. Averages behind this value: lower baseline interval 6.9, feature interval 6.68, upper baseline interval 8.86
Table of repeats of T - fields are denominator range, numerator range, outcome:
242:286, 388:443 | 1.31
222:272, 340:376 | 1.16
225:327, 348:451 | 1.26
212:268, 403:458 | 1.29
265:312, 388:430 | 1.32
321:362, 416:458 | 1.18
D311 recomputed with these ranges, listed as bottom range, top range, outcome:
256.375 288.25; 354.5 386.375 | 1.20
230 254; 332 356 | 1.12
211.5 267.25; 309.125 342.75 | 1.03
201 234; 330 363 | 1.12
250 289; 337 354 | 1.13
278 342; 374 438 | 1.28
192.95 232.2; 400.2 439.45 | 1.29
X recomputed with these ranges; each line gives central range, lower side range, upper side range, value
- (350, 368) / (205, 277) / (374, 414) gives 1.0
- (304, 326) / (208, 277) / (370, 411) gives 2.1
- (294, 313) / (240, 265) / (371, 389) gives 1.8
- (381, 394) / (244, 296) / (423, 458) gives -0.8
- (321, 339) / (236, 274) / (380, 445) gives 1.6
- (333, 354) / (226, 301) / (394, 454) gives 0.3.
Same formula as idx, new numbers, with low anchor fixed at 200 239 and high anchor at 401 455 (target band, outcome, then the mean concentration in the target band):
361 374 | 0.04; 7.94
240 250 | 0.03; 6.83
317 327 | 0.12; 6.98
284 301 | 0.13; 6.66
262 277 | 0.11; 6.57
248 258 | 0.01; 7.05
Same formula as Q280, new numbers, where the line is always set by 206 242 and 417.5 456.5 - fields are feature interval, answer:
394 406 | -0.6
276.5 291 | 0.9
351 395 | -0.2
